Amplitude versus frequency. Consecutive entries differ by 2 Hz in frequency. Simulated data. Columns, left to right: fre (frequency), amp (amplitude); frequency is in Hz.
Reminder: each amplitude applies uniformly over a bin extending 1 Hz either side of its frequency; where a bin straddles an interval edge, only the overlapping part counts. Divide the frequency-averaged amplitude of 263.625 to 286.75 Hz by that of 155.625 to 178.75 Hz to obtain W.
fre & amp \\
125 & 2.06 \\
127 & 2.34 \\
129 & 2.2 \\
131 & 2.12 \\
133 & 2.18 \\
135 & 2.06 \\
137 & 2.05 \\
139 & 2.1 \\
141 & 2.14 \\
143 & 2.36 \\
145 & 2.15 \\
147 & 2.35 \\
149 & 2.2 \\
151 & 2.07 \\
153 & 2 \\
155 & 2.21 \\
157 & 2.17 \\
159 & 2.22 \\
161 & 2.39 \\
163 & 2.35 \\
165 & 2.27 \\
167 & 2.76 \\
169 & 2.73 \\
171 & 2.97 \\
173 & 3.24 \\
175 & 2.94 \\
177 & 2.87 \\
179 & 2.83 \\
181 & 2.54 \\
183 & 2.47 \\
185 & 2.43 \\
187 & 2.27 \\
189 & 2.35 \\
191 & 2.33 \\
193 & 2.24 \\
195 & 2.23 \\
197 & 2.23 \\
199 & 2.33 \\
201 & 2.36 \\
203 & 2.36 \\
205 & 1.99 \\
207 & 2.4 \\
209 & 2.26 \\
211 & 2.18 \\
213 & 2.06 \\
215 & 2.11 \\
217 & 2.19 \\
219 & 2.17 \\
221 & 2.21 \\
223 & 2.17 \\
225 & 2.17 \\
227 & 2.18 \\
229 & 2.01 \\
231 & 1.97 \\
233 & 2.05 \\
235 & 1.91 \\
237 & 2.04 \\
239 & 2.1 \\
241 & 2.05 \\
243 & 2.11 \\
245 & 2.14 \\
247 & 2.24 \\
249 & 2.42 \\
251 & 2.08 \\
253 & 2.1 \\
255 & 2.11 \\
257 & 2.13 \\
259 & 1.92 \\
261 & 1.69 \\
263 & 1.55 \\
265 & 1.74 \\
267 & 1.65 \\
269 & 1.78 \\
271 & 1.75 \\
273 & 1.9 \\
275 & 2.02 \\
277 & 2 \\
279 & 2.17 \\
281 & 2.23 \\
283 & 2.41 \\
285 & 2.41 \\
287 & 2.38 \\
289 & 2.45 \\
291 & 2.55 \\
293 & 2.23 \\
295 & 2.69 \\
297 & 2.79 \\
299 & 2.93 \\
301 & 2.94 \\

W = 0.76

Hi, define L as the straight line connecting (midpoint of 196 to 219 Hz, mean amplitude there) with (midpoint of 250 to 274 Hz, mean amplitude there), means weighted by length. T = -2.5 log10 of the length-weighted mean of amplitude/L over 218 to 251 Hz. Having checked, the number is -0.040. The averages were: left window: 2.22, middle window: 2.12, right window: 1.87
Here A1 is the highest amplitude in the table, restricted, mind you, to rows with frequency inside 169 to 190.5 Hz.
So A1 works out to 3.24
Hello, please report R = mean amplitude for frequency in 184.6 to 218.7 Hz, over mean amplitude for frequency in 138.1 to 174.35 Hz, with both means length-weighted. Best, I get 0.95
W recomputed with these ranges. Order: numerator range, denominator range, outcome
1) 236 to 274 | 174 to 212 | 0.82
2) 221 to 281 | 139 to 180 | 0.82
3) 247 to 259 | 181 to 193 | 0.91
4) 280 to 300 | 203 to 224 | 1.15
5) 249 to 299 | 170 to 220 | 0.88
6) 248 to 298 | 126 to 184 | 0.89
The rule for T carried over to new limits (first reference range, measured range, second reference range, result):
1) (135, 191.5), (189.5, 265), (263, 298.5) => 0.079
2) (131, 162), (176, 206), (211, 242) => -0.124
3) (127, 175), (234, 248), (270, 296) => 0.094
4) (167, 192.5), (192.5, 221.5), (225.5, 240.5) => 0.057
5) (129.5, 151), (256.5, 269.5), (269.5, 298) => 0.267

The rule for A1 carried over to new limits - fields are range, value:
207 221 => 2.4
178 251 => 2.83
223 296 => 2.69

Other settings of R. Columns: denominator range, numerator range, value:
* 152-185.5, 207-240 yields 0.83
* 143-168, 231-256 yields 0.93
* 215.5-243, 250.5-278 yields 0.90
